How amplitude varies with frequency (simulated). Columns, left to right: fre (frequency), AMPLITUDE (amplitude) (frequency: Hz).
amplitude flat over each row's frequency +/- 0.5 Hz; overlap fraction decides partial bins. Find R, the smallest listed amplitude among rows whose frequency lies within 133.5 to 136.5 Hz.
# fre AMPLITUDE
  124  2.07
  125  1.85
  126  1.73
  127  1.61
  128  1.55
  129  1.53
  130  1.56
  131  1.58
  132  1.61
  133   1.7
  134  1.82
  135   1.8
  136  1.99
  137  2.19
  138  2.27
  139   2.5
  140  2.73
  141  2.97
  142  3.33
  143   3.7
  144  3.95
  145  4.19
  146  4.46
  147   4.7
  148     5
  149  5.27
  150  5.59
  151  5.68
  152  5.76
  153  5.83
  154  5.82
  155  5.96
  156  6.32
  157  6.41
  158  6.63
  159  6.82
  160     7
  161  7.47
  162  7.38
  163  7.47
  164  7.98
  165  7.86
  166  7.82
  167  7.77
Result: 1.8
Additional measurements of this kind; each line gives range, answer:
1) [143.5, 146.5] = 3.95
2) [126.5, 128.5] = 1.55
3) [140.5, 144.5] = 2.97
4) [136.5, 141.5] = 2.19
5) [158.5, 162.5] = 6.82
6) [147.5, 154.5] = 5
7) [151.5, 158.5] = 5.76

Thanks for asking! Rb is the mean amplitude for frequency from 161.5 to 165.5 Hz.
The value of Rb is 7.67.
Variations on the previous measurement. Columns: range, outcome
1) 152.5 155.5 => 5.87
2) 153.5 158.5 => 6.23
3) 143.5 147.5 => 4.33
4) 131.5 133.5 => 1.66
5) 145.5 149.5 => 4.86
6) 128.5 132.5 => 1.57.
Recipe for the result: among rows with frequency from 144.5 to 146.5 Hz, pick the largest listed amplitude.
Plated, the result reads 4.46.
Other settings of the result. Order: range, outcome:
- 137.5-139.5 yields 2.5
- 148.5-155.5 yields 5.96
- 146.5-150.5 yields 5.59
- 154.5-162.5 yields 7.47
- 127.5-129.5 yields 1.55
